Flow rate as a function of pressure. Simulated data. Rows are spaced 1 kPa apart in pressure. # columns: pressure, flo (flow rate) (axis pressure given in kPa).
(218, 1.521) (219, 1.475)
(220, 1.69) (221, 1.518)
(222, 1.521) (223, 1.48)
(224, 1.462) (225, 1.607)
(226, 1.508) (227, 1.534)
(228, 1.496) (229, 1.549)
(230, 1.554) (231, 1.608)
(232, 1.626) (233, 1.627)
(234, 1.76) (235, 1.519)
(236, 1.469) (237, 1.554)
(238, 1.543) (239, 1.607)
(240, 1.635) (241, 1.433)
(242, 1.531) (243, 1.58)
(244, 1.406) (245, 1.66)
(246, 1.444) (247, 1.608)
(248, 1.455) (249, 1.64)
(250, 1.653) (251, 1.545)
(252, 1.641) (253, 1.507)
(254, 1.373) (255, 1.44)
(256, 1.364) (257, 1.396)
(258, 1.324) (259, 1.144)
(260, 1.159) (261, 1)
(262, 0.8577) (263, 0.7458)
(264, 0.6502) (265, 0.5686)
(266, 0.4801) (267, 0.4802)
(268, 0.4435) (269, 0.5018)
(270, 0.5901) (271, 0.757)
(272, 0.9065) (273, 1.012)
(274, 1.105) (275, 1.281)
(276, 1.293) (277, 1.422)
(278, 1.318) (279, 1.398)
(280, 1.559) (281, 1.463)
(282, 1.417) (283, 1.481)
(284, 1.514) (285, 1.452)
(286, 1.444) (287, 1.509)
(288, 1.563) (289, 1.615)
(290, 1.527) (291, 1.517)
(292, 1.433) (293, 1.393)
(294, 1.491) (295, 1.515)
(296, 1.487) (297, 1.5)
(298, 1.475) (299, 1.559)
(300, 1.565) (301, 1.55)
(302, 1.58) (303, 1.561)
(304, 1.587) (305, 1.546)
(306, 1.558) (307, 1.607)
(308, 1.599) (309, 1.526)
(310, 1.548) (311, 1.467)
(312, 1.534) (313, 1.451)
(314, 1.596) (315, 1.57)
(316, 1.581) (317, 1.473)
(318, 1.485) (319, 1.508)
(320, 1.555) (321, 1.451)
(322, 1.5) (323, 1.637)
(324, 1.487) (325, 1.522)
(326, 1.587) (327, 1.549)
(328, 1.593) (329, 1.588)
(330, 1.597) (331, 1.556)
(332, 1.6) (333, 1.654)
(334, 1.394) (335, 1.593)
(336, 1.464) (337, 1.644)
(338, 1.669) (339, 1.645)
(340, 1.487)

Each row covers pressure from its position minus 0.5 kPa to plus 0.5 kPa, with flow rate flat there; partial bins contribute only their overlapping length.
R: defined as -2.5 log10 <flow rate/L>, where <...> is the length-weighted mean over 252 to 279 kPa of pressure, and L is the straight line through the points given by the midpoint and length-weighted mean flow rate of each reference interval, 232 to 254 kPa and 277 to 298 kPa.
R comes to 0.43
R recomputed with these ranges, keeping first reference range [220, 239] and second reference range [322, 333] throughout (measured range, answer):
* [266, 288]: 0.331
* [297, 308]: 0.007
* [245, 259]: 0.054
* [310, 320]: 0.034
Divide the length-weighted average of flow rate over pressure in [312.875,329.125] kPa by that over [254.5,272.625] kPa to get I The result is 1.7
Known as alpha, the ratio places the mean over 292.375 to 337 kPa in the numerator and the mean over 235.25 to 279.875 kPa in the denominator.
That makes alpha 1.3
